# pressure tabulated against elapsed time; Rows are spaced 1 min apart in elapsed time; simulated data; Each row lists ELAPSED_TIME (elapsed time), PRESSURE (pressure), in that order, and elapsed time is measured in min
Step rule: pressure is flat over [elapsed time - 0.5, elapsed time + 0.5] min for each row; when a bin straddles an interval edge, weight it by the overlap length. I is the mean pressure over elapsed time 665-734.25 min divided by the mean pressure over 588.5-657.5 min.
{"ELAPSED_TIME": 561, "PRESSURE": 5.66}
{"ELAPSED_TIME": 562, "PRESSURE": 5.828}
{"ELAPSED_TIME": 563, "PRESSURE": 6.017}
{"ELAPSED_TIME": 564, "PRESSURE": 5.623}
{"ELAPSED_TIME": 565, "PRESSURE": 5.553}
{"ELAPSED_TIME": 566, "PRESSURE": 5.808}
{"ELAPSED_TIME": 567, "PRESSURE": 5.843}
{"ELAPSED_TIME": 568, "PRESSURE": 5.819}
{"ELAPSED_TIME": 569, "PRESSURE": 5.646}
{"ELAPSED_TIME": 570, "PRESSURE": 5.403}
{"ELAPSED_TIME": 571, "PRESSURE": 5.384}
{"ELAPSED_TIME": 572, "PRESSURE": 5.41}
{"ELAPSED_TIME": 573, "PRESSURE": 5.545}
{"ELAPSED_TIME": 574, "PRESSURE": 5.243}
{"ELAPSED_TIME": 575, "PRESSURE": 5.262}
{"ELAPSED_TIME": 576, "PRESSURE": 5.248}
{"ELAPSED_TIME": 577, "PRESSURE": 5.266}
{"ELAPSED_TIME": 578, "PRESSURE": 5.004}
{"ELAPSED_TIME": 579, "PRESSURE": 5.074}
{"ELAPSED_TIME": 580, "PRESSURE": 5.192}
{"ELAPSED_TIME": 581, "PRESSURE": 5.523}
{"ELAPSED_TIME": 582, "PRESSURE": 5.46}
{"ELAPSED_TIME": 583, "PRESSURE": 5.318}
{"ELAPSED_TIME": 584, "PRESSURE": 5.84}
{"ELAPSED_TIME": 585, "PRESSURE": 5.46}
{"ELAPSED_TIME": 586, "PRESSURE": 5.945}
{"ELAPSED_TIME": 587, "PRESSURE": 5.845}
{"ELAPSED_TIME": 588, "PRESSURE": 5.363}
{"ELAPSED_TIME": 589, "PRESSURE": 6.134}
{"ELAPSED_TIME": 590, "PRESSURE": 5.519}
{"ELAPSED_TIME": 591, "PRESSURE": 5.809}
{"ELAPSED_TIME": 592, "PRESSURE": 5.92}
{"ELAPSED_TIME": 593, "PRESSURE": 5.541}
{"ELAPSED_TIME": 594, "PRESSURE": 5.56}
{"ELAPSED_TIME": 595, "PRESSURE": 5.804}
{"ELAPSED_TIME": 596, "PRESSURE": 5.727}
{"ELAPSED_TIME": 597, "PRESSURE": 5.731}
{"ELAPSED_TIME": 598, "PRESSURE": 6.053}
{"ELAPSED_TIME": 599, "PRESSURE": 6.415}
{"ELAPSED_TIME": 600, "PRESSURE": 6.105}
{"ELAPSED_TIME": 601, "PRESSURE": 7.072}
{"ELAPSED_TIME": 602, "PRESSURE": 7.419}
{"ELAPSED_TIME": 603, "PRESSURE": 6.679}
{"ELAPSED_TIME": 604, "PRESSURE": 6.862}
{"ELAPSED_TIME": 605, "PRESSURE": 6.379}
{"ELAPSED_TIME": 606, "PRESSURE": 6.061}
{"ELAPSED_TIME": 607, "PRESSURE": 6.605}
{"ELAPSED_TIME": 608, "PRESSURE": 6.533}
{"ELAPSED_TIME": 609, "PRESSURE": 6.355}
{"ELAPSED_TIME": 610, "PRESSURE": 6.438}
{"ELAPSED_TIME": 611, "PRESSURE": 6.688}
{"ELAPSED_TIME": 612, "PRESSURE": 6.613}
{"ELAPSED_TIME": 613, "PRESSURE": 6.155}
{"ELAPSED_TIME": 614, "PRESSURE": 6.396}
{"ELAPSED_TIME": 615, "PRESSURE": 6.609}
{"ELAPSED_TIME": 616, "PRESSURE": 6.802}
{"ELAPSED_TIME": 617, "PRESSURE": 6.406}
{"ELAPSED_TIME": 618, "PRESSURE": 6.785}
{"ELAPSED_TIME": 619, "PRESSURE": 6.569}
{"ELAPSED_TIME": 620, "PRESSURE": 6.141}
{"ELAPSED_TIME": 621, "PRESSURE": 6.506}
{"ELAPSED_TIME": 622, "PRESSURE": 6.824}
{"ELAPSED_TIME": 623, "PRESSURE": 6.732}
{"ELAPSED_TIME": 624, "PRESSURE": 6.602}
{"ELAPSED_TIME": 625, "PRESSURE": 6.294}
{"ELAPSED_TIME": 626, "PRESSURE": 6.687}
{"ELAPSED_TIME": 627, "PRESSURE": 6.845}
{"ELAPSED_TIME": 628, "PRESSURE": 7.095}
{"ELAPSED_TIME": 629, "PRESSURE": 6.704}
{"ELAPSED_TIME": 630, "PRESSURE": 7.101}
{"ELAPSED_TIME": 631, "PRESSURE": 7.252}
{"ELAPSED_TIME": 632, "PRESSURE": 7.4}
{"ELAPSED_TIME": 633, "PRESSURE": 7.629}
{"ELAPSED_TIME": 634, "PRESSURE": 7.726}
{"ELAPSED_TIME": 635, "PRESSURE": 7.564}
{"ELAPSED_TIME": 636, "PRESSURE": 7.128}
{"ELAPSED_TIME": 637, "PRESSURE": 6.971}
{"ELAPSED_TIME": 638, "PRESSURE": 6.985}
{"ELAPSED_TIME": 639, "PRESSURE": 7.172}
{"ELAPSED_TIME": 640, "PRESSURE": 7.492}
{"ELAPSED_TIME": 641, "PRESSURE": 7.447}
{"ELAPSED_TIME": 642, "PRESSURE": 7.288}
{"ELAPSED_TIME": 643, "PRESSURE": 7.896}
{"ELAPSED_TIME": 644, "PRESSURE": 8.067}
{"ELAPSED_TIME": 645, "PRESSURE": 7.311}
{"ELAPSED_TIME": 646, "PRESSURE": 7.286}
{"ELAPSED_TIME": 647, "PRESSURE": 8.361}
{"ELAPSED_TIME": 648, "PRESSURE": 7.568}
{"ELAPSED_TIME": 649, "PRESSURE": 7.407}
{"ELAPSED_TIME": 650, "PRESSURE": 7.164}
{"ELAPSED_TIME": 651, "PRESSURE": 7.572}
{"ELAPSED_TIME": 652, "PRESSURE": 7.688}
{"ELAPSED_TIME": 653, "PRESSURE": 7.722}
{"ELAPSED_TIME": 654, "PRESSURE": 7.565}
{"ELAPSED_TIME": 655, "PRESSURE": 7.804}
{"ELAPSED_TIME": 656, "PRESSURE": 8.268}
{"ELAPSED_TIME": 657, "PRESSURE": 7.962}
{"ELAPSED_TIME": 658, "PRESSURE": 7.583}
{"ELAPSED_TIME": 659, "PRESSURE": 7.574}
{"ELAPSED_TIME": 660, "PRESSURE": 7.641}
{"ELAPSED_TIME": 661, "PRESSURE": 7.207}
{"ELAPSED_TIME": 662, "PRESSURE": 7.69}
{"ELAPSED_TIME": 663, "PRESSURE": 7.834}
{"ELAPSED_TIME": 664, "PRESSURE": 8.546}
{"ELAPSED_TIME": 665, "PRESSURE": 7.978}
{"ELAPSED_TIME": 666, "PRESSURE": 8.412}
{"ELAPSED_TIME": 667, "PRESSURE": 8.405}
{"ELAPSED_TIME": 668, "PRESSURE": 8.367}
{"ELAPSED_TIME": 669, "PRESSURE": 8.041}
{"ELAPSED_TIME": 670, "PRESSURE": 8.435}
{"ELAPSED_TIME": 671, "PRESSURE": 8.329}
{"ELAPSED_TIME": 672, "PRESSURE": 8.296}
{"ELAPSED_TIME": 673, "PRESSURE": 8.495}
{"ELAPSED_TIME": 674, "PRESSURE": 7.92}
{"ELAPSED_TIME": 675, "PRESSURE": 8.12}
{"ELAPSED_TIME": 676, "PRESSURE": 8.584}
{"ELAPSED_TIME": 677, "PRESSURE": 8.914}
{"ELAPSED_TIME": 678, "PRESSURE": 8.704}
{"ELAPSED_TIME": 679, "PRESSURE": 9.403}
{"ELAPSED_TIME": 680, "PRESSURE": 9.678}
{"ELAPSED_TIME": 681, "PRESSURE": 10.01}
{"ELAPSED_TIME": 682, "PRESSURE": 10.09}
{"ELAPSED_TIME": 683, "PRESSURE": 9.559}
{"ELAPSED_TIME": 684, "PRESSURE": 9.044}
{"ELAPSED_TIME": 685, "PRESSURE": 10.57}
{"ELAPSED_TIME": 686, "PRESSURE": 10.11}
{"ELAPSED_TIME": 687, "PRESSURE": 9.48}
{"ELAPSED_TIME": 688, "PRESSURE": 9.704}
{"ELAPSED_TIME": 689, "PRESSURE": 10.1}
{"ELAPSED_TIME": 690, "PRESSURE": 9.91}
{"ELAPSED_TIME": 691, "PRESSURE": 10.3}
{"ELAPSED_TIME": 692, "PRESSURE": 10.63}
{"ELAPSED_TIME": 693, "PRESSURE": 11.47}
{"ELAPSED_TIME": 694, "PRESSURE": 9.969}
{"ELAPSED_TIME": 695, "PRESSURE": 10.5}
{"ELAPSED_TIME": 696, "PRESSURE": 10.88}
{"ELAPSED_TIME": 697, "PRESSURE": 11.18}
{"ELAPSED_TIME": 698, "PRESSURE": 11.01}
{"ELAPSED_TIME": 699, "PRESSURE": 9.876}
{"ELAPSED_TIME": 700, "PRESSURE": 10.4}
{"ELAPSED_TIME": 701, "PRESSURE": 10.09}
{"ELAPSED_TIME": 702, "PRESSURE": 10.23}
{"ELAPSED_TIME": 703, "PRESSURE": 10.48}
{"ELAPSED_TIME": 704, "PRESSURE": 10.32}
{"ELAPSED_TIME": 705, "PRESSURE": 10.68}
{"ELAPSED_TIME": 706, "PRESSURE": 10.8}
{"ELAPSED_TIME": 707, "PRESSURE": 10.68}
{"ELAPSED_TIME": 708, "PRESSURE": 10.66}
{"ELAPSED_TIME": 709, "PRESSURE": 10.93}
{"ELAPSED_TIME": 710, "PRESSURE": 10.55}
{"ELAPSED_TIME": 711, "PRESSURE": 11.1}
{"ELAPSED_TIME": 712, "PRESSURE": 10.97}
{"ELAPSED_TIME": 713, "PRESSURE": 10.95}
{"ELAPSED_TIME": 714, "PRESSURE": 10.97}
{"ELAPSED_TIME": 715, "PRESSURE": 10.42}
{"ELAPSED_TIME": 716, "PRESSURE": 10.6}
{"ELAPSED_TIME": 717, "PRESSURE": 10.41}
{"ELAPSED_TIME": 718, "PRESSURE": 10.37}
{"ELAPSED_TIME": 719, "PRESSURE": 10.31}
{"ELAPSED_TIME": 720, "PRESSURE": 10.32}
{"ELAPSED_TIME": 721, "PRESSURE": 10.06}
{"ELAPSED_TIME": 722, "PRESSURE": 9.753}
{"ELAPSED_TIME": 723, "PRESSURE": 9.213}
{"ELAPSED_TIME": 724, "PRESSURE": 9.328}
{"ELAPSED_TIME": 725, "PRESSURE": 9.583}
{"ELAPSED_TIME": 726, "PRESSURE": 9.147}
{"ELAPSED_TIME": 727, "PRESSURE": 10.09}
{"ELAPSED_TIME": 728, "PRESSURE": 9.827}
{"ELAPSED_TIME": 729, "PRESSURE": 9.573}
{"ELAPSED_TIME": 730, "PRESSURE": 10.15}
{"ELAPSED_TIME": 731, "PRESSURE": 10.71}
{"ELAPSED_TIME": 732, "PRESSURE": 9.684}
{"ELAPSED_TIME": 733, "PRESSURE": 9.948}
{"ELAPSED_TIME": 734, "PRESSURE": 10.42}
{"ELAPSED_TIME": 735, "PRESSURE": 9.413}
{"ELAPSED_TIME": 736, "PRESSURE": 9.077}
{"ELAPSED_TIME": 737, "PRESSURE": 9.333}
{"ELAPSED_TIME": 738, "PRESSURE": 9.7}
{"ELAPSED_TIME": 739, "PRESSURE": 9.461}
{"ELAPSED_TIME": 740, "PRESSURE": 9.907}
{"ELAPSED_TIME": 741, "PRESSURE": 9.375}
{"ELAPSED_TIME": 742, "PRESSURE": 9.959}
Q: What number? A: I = 1.4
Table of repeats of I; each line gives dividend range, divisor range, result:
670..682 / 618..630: 1.32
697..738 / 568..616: 1.73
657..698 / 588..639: 1.39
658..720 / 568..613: 1.64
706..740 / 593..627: 1.57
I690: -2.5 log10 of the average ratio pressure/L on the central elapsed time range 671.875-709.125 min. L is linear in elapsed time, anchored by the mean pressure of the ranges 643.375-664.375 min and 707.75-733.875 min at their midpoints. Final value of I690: -0.10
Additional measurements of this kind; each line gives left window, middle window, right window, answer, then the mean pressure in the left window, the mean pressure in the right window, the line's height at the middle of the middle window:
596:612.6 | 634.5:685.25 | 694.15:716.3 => 0.09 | 6.48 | 10.6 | 8.77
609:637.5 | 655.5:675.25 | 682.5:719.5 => 0.09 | 6.8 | 10.4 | 8.77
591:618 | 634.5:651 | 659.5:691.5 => 0.04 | 6.34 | 8.87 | 7.7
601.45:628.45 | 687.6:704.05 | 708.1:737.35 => -0.13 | 6.6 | 10.1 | 9.24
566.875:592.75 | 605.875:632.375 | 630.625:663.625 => 0.01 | 5.51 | 7.56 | 6.71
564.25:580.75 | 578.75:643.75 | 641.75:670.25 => 0.01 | 5.42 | 7.81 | 6.53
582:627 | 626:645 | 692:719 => 0.04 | 6.25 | 10.6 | 7.6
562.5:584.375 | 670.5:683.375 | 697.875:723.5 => 0.04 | 5.47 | 10.5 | 9.23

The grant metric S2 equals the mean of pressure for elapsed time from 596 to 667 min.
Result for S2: 7.11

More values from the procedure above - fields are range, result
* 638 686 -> 8.19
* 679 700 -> 10.2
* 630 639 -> 7.31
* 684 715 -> 10.5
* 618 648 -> 7.14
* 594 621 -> 6.42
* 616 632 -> 6.73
